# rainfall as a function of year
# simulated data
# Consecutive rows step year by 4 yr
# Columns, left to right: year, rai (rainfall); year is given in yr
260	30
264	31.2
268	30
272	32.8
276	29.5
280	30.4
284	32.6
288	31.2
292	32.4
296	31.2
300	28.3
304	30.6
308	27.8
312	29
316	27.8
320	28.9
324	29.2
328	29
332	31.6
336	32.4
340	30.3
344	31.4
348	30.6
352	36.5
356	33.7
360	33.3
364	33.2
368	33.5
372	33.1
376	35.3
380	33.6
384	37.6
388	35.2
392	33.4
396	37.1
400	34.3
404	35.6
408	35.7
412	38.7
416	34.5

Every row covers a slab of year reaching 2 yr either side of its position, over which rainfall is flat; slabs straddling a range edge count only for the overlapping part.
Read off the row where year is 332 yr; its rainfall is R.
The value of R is 31.6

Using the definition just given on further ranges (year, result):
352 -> 36.5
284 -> 32.6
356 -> 33.7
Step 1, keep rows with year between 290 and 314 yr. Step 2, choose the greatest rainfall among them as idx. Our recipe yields 32.4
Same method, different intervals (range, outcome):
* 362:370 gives 33.5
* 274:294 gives 32.6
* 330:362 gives 36.5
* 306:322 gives 29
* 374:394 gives 37.6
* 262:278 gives 32.8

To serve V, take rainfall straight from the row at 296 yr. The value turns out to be 31.2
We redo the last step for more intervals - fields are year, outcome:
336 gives 32.4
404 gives 35.6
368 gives 33.5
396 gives 37.1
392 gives 33.4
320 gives 28.9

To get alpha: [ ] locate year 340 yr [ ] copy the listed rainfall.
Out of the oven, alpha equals 30.3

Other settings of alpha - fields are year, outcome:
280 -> 30.4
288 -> 31.2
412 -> 38.7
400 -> 34.3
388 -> 35.2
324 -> 29.2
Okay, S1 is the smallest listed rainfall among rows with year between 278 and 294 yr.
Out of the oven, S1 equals 30.4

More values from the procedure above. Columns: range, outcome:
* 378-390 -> 33.6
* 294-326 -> 27.8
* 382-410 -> 33.4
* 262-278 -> 29.5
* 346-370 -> 30.6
